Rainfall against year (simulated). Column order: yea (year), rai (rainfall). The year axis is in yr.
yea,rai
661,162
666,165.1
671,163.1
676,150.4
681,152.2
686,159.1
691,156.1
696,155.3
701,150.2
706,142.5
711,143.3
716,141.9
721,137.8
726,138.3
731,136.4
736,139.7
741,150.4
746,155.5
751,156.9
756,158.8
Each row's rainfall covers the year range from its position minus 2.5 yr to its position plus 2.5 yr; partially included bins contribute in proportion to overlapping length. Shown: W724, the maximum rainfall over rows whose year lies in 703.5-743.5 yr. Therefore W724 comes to 150.4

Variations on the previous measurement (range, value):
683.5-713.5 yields 159.1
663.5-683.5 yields 165.1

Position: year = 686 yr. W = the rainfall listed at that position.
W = 159.1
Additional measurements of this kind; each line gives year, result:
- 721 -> 137.8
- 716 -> 141.9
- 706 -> 142.5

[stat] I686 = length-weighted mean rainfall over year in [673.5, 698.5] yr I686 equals 155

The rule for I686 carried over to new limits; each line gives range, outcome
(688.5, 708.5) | 151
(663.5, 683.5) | 158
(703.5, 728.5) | 141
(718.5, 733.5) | 138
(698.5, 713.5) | 145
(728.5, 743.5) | 142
